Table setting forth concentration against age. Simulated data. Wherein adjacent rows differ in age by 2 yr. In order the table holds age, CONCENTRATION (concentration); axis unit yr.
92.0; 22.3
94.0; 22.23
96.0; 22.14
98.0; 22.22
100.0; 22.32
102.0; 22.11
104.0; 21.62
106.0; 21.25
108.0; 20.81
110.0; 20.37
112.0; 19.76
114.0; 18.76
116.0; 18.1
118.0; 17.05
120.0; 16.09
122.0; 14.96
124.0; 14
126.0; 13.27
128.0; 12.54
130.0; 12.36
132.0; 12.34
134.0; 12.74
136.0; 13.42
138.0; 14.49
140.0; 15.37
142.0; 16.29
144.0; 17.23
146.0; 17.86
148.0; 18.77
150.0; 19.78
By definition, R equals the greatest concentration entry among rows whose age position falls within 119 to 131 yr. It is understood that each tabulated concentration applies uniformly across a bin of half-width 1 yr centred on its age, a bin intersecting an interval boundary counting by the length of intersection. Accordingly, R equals 16.09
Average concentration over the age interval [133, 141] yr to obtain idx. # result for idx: 14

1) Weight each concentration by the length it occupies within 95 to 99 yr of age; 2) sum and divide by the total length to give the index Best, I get 22.2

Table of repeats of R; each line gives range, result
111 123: 19.76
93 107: 22.32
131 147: 17.86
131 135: 12.74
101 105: 22.11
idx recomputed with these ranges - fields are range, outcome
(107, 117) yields 19.6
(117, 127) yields 15.1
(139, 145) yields 16.3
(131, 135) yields 12.5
